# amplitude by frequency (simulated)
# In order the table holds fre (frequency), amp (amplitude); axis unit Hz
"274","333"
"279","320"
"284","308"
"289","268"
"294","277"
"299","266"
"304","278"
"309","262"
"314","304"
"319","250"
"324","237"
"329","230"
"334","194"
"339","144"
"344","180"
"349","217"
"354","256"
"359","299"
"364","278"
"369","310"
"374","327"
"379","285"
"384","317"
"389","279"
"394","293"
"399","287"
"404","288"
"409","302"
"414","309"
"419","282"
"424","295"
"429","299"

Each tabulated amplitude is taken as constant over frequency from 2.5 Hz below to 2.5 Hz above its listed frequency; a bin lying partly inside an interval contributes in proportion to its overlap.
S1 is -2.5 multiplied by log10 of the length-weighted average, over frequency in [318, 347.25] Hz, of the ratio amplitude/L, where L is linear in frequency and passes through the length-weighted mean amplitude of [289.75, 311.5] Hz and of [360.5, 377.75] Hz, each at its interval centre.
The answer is 0.36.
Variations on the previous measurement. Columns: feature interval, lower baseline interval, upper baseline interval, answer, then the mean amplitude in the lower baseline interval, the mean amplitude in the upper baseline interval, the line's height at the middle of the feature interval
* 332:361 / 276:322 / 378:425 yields 0.32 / 282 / 294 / 287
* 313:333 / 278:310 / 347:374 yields 0.14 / 282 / 278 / 280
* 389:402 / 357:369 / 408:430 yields 0.03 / 293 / 297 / 295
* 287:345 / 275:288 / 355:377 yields 0.26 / 311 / 300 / 306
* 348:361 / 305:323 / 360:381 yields 0.12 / 270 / 300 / 292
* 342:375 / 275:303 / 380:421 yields 0.11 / 290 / 294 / 293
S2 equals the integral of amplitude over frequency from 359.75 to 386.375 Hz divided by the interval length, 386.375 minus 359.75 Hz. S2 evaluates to 303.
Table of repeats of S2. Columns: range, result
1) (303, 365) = 239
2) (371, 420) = 297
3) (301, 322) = 272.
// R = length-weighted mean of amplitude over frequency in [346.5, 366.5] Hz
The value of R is 262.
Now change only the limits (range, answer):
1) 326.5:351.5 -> 193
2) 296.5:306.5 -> 272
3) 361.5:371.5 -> 294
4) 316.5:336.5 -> 228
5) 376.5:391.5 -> 294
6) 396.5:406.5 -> 288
